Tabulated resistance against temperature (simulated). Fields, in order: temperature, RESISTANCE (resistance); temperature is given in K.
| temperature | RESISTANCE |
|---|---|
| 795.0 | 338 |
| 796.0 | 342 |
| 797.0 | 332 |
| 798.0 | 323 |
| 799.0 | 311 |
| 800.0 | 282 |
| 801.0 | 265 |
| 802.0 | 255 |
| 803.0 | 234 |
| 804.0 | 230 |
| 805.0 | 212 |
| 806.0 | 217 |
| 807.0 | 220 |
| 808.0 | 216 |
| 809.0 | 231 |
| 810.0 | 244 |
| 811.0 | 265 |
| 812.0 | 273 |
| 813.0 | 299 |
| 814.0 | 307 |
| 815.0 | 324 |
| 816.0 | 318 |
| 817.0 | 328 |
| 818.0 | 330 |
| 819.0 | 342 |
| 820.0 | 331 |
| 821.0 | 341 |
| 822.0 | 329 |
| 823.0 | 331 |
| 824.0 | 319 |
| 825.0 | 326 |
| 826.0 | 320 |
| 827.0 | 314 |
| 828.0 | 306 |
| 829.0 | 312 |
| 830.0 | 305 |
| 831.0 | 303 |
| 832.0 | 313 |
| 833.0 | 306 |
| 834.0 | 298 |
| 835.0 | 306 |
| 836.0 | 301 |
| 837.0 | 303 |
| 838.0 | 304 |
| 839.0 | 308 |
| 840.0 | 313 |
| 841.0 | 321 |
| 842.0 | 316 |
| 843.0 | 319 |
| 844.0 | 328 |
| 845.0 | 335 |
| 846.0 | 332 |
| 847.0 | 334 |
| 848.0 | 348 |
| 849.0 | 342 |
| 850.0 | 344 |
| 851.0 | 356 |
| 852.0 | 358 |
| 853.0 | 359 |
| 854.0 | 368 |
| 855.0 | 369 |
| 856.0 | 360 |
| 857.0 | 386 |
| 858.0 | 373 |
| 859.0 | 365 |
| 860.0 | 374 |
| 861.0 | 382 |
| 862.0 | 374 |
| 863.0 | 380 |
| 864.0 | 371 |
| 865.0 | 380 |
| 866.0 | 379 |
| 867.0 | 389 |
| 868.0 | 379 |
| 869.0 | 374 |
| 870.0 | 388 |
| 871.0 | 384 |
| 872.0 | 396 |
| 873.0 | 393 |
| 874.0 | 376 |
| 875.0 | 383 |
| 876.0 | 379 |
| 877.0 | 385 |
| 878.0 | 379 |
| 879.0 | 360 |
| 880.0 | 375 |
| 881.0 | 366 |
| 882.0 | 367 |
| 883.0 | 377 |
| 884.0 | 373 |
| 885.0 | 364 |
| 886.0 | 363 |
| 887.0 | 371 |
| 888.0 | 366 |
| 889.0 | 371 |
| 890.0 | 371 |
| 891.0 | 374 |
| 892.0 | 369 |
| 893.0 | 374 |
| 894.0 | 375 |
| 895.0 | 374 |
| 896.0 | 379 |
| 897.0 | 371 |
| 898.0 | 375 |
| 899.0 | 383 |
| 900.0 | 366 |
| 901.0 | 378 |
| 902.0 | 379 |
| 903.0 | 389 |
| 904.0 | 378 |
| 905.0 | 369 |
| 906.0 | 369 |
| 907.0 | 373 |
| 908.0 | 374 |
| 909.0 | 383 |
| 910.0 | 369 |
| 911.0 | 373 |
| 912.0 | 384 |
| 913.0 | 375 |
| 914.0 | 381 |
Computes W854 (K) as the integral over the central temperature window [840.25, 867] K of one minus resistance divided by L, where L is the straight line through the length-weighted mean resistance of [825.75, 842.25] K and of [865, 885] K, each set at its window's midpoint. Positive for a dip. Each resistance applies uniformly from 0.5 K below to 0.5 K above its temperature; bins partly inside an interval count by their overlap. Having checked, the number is -1.1 K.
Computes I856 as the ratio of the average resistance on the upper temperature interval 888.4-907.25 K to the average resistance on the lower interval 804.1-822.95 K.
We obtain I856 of 1.32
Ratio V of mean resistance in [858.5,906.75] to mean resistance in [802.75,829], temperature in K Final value 1.30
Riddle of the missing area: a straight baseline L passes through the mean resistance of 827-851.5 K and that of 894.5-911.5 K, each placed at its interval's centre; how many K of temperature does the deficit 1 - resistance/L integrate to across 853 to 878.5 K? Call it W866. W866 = -2.7 K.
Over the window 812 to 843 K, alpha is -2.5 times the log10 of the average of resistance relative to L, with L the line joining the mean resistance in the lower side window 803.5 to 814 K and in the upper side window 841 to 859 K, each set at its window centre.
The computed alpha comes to -0.093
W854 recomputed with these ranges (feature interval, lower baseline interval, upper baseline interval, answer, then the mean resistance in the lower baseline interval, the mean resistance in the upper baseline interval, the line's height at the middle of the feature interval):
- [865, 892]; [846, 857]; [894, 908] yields -0.8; 354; 376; 366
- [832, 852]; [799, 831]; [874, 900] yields -0.1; 289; 373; 320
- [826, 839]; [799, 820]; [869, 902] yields -0.1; 272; 375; 303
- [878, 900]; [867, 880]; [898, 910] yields 0.4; 381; 376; 379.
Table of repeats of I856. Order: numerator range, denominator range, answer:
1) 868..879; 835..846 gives 1.21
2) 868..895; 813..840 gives 1.19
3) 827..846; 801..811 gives 1.34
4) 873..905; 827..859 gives 1.13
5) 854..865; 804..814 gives 1.53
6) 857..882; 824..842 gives 1.22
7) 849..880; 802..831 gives 1.29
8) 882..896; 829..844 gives 1.20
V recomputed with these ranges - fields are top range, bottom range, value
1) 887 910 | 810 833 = 1.19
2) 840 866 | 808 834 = 1.16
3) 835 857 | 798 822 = 1.20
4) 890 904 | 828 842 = 1.22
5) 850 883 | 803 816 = 1.47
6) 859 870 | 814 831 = 1.17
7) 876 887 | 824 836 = 1.20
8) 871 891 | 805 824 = 1.29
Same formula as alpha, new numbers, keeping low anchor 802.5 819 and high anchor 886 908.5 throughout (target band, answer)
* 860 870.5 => -0.14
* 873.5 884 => -0.07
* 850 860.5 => -0.14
